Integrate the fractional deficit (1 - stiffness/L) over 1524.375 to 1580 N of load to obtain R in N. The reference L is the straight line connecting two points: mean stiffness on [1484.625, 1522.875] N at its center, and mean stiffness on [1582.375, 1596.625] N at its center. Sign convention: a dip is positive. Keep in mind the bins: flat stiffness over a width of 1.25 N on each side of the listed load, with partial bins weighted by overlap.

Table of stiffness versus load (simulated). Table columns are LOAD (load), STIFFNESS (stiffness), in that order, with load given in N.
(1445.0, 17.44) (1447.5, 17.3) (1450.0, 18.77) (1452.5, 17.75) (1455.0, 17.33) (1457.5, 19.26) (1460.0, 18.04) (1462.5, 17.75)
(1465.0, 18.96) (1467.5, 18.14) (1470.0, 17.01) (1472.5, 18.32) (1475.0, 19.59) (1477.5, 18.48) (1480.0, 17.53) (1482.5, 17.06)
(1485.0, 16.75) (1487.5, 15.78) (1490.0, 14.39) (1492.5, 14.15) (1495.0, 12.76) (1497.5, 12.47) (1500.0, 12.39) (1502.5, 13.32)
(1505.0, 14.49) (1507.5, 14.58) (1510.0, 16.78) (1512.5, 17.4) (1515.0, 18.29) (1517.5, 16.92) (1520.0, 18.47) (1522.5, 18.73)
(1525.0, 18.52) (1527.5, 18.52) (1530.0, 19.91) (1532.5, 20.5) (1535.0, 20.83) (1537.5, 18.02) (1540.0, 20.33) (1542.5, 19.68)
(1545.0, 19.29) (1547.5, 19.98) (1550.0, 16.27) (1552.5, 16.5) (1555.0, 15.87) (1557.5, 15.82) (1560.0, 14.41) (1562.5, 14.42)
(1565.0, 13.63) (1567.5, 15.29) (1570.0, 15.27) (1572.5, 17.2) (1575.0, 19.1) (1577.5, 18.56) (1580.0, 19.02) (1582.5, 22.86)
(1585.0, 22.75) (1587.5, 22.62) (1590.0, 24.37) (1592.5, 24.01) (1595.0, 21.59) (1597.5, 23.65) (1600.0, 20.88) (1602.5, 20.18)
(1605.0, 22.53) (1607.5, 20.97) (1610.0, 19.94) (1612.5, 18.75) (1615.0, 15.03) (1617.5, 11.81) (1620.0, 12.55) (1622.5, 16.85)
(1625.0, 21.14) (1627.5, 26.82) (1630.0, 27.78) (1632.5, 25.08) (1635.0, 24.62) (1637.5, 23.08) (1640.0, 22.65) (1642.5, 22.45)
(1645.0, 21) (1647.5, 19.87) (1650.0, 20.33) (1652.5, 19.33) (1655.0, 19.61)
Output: 5.30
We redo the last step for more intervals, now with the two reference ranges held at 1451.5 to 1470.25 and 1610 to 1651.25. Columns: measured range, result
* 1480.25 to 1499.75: 3.92 N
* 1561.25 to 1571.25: 2.54 N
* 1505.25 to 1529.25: 1.81 N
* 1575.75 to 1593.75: -1.83 N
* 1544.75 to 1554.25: 0.80 N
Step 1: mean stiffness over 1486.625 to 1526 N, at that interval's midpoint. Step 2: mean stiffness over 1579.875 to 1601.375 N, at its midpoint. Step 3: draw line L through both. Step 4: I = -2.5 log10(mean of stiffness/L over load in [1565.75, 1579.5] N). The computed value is 0.23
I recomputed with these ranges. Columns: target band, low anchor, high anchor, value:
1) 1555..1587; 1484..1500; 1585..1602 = 0.20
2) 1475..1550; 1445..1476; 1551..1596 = 0.07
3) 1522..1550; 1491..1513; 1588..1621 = -0.21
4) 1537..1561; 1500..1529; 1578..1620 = 0.03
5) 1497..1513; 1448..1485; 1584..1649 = 0.29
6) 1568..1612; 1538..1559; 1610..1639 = -0.08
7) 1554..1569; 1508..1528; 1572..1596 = 0.33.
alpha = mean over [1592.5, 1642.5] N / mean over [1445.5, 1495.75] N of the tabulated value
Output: 1.21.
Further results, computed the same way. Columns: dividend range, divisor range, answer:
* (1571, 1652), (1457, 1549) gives 1.20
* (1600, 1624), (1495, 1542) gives 1.04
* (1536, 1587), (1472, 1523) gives 1.11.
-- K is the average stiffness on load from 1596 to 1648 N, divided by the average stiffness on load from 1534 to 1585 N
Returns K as 1.2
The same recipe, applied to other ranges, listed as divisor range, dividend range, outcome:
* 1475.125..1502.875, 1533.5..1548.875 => 1.29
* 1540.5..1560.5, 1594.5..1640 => 1.19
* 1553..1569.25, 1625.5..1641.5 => 1.65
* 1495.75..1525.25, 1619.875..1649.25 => 1.40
